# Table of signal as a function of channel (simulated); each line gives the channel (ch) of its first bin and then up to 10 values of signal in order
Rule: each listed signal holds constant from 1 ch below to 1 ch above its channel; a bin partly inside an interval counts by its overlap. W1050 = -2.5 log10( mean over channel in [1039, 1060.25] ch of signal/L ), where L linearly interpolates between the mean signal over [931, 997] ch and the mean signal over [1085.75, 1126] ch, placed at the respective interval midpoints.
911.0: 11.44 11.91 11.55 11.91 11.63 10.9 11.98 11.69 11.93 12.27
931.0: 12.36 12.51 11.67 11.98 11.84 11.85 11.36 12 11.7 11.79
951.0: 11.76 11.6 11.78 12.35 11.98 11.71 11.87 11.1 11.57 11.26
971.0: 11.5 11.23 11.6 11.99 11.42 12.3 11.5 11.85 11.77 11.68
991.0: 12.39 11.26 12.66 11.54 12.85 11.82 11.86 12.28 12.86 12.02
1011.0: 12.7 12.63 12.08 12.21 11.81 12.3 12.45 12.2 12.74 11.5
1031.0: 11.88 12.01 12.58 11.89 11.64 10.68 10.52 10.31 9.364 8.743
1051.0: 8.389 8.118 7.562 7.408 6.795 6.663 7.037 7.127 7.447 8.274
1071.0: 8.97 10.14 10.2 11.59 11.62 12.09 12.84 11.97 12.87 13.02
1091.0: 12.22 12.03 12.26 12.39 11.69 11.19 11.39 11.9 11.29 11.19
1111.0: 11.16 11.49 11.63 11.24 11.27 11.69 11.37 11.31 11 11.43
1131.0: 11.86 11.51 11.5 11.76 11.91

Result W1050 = 0.302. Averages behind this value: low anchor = 11.8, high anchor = 11.7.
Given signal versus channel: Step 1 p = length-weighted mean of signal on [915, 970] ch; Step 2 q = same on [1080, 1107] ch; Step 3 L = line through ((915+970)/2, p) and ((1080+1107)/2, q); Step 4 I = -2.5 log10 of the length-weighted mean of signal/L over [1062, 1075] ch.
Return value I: 0.40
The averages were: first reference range 11.8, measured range 8.32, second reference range 12.1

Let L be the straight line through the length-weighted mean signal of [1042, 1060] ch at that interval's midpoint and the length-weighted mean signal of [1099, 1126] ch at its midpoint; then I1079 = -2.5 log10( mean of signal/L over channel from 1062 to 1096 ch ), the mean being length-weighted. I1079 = -0.08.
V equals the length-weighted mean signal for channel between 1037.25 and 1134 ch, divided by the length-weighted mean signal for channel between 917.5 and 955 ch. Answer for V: 0.89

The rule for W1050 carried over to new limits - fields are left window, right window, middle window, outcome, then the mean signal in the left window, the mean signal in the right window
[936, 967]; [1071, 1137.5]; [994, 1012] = -0.05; 11.8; 11.6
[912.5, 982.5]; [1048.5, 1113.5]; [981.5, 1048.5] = -0.08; 11.8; 10.3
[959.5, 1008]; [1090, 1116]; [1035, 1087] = 0.22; 11.8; 11.7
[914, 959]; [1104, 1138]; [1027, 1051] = 0.06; 11.8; 11.4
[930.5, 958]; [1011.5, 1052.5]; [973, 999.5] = -0.02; 11.9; 11.4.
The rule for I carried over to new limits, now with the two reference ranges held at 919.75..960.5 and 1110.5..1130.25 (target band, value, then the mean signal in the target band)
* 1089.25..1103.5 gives -0.048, 12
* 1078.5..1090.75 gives -0.087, 12.4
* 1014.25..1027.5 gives -0.055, 12.2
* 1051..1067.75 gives 0.492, 7.33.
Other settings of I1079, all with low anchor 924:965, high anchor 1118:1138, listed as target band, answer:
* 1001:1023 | -0.048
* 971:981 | 0.017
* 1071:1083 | 0.047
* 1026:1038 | -0.038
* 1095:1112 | -0.004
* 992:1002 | -0.024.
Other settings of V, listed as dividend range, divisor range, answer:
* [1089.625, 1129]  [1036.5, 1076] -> 1.31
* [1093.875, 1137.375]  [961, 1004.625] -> 0.98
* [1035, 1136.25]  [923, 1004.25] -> 0.90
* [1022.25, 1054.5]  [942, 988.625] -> 0.93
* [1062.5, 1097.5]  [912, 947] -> 0.91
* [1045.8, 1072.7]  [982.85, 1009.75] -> 0.66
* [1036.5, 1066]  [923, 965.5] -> 0.74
